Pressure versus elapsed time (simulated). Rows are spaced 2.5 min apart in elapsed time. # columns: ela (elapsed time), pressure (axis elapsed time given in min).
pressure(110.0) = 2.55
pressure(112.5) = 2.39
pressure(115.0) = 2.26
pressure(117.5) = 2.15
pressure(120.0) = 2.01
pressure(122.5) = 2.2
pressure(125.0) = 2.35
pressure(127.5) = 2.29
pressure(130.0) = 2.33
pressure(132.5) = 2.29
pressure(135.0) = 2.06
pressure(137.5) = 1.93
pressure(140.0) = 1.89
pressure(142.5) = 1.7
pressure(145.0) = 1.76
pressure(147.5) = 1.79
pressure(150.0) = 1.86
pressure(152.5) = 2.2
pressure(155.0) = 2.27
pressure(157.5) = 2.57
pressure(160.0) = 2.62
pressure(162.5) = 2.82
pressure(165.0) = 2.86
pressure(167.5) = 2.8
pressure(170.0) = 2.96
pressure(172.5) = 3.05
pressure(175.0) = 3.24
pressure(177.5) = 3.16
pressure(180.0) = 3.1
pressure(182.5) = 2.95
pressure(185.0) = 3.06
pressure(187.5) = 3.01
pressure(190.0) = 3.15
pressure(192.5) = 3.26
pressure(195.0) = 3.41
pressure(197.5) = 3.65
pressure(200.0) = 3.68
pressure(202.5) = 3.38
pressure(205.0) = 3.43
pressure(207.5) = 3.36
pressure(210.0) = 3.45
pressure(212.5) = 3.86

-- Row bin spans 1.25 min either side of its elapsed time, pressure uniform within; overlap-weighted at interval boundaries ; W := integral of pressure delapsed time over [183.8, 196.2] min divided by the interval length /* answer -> 3.18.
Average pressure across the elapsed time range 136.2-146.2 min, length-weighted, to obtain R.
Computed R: 1.82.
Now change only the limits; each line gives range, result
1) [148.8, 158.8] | 2.23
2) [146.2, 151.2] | 1.82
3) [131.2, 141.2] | 2.04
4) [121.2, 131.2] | 2.29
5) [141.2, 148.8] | 1.75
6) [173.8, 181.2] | 3.17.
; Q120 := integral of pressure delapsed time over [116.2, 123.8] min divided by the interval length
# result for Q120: 2.12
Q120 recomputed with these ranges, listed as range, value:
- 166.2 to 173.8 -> 2.94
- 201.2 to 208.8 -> 3.39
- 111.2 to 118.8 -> 2.27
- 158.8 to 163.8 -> 2.72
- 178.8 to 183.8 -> 3.02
